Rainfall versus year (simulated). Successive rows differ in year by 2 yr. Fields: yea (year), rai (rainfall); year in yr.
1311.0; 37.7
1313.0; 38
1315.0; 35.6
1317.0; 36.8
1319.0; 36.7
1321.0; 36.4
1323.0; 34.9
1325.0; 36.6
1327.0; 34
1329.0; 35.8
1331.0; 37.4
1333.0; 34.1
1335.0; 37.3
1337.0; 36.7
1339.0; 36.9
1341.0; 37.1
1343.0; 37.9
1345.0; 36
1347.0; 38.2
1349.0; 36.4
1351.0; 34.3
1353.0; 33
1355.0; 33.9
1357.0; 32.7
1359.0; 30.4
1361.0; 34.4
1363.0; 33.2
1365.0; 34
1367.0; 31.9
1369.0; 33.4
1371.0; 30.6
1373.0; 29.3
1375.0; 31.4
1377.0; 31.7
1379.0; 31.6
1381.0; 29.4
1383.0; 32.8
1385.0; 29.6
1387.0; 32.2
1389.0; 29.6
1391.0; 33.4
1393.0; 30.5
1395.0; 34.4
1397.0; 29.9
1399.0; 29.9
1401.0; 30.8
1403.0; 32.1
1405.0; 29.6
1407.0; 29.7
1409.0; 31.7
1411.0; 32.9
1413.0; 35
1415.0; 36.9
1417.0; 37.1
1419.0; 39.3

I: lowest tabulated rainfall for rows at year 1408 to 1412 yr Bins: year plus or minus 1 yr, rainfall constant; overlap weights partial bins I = 31.7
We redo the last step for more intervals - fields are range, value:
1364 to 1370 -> 31.9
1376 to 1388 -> 29.4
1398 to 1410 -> 29.6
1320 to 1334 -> 34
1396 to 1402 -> 29.9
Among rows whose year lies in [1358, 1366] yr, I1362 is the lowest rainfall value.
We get 30.4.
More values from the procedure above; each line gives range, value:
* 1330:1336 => 34.1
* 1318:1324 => 34.9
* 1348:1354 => 33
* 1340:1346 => 36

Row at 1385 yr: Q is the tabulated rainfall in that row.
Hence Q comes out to 29.6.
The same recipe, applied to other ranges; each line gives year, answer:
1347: 38.2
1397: 29.9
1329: 35.8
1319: 36.7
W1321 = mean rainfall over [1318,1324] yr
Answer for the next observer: 36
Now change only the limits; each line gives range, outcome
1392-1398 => 31.6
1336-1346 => 36.9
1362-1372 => 32.6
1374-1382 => 31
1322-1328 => 35.2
